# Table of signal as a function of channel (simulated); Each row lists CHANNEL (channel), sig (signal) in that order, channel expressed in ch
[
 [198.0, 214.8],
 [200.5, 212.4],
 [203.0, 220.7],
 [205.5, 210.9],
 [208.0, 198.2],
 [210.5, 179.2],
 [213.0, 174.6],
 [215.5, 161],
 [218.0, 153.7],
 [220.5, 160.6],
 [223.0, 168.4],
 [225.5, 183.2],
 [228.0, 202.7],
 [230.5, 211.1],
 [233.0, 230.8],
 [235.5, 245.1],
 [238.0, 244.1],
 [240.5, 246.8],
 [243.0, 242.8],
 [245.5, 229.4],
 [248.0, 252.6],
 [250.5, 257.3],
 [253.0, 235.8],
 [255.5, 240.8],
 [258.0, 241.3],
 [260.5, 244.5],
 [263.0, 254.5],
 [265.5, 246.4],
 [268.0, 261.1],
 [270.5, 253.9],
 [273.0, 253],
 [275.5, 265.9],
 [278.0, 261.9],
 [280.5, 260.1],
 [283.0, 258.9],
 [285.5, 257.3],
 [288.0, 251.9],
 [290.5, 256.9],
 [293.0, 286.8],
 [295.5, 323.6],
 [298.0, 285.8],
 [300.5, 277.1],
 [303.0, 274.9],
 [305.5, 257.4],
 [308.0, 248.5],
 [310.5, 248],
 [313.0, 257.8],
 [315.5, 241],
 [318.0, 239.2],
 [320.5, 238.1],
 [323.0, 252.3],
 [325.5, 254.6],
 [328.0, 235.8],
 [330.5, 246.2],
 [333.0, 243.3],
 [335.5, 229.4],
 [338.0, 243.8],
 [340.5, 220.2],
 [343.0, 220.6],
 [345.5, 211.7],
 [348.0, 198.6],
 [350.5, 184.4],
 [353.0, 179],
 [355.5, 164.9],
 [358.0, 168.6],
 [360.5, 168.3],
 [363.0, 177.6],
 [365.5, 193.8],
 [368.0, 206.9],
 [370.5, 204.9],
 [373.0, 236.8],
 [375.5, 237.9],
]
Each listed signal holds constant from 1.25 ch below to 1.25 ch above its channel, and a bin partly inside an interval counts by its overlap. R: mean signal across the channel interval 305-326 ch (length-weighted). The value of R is 248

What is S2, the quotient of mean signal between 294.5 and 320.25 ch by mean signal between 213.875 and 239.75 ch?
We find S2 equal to 1.3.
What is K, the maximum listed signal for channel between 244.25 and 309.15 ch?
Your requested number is 323.6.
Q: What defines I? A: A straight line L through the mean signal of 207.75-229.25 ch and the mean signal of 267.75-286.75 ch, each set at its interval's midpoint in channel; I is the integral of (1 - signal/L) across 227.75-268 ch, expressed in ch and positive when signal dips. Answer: -4.58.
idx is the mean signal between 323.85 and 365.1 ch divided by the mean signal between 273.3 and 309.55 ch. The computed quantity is 0.78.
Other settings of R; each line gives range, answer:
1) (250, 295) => 256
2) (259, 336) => 257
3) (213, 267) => 221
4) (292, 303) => 291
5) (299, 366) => 226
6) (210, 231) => 176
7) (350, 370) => 181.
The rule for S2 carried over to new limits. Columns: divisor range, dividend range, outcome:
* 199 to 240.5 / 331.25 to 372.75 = 1.02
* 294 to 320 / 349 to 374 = 0.71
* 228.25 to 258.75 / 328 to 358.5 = 0.89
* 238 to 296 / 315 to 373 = 0.84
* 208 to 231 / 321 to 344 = 1.35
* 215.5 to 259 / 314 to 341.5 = 1.10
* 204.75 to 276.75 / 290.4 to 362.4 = 1.06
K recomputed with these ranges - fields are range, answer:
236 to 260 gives 257.3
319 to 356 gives 254.6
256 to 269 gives 261.1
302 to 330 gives 274.9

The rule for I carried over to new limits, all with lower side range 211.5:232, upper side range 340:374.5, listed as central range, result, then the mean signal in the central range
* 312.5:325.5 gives -3.8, 246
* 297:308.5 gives -5.0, 270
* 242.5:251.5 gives -3.2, 245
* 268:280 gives -4.9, 259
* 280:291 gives -4.2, 257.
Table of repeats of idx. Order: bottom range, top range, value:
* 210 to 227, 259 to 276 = 1.50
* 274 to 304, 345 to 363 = 0.67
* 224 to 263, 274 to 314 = 1.14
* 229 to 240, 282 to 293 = 1.11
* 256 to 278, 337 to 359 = 0.79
